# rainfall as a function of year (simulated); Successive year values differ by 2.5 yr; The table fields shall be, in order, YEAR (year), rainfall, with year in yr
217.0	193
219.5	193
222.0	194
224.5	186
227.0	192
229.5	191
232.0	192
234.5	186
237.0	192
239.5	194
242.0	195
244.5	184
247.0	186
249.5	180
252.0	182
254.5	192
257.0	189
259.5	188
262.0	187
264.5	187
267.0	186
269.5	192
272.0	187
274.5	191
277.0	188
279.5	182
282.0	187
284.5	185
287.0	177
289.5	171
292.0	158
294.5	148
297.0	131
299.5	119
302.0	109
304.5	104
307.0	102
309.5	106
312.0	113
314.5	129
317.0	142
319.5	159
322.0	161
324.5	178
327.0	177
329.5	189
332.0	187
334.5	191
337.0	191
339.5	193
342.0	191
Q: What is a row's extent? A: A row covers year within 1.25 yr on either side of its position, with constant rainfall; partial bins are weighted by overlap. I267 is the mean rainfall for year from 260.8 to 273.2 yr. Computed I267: 188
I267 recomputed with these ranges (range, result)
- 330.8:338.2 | 190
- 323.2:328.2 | 177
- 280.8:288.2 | 183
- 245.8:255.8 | 185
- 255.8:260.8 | 188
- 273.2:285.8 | 187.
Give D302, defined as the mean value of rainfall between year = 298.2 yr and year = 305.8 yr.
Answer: 111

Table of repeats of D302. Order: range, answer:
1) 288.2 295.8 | 159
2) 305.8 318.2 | 118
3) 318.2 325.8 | 166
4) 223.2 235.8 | 189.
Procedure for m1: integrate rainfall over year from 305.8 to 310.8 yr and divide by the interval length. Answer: 104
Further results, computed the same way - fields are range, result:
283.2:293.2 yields 173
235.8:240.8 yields 193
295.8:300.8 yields 125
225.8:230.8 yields 192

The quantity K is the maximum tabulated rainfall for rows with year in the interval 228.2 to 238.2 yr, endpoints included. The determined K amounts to 192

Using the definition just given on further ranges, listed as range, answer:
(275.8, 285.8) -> 188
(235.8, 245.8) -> 195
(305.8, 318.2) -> 142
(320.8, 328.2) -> 178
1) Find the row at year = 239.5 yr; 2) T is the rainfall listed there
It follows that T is 194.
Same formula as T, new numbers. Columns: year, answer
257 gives 189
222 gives 194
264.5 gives 187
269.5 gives 192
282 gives 187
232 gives 192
